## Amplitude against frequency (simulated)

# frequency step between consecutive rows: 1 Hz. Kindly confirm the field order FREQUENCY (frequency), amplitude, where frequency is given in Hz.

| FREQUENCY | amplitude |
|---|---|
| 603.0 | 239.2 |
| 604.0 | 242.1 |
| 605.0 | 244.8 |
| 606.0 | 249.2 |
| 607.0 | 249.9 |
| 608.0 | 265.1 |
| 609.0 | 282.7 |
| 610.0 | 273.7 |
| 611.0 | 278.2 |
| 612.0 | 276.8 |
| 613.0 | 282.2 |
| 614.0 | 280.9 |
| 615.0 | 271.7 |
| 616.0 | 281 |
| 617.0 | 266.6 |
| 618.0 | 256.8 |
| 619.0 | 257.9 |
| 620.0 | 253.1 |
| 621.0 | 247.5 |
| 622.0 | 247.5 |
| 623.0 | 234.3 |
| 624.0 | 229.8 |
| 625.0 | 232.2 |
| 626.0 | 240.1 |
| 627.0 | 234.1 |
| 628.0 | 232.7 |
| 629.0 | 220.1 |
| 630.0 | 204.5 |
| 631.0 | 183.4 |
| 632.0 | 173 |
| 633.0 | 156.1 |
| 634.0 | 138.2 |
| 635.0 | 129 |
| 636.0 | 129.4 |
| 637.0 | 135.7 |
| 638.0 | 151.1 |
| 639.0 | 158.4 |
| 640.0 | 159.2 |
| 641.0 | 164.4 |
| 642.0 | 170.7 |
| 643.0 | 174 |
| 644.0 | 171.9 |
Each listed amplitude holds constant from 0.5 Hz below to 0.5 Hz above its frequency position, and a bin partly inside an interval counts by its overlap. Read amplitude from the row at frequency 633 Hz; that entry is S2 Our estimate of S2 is 156.1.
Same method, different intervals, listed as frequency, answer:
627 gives 234.1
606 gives 249.2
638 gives 151.1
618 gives 256.8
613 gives 282.2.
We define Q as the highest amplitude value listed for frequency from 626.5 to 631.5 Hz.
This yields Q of 234.1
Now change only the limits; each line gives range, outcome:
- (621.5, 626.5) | 247.5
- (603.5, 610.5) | 282.7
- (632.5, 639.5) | 158.4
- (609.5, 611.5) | 278.2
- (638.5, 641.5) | 164.4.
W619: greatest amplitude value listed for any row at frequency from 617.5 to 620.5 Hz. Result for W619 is 257.9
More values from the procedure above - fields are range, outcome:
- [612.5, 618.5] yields 282.2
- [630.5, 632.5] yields 183.4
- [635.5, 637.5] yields 135.7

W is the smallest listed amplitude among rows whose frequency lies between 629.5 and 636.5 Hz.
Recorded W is 129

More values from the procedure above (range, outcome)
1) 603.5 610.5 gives 242.1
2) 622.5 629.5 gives 220.1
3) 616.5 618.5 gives 256.8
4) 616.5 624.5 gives 229.8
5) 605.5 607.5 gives 249.2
